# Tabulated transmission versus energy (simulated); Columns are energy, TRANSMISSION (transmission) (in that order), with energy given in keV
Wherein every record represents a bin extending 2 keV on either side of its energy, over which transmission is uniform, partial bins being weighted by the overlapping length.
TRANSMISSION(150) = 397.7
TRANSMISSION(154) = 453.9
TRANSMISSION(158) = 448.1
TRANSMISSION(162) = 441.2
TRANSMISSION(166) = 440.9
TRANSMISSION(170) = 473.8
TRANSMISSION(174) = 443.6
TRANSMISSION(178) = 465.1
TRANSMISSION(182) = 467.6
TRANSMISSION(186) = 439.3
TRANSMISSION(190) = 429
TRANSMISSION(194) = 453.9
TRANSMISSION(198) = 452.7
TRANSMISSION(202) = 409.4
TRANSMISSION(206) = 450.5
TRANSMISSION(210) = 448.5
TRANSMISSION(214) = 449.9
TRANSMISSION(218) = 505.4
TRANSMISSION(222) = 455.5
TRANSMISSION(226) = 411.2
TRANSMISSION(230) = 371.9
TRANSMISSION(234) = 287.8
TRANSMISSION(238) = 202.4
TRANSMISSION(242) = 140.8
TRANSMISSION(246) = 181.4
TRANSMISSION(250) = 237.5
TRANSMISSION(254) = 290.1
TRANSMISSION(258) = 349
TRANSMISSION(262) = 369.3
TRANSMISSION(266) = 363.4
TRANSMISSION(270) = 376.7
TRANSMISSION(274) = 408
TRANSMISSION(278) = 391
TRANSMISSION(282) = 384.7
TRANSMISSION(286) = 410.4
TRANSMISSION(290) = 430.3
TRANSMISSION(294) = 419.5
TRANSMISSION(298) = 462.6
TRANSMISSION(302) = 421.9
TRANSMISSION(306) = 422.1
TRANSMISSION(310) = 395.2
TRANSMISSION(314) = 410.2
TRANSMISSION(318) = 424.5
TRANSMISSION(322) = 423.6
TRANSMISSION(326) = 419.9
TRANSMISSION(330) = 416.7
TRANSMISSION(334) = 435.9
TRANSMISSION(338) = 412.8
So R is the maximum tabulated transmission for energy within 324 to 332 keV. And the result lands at 419.9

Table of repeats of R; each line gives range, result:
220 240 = 455.5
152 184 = 473.8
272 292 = 430.3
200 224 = 505.4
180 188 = 467.6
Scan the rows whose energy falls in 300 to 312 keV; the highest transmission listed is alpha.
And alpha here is 422.1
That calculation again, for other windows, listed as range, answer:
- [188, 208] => 453.9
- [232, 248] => 287.8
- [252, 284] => 408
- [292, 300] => 462.6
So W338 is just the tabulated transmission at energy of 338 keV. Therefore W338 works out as 412.8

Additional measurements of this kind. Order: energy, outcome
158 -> 448.1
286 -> 410.4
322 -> 423.6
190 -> 429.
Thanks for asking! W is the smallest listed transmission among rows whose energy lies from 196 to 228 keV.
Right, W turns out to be 409.4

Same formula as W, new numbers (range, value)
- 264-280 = 363.4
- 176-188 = 439.3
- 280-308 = 384.7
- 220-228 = 411.2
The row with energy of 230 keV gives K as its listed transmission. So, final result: 371.9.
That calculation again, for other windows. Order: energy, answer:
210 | 448.5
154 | 453.9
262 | 369.3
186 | 439.3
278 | 391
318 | 424.5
